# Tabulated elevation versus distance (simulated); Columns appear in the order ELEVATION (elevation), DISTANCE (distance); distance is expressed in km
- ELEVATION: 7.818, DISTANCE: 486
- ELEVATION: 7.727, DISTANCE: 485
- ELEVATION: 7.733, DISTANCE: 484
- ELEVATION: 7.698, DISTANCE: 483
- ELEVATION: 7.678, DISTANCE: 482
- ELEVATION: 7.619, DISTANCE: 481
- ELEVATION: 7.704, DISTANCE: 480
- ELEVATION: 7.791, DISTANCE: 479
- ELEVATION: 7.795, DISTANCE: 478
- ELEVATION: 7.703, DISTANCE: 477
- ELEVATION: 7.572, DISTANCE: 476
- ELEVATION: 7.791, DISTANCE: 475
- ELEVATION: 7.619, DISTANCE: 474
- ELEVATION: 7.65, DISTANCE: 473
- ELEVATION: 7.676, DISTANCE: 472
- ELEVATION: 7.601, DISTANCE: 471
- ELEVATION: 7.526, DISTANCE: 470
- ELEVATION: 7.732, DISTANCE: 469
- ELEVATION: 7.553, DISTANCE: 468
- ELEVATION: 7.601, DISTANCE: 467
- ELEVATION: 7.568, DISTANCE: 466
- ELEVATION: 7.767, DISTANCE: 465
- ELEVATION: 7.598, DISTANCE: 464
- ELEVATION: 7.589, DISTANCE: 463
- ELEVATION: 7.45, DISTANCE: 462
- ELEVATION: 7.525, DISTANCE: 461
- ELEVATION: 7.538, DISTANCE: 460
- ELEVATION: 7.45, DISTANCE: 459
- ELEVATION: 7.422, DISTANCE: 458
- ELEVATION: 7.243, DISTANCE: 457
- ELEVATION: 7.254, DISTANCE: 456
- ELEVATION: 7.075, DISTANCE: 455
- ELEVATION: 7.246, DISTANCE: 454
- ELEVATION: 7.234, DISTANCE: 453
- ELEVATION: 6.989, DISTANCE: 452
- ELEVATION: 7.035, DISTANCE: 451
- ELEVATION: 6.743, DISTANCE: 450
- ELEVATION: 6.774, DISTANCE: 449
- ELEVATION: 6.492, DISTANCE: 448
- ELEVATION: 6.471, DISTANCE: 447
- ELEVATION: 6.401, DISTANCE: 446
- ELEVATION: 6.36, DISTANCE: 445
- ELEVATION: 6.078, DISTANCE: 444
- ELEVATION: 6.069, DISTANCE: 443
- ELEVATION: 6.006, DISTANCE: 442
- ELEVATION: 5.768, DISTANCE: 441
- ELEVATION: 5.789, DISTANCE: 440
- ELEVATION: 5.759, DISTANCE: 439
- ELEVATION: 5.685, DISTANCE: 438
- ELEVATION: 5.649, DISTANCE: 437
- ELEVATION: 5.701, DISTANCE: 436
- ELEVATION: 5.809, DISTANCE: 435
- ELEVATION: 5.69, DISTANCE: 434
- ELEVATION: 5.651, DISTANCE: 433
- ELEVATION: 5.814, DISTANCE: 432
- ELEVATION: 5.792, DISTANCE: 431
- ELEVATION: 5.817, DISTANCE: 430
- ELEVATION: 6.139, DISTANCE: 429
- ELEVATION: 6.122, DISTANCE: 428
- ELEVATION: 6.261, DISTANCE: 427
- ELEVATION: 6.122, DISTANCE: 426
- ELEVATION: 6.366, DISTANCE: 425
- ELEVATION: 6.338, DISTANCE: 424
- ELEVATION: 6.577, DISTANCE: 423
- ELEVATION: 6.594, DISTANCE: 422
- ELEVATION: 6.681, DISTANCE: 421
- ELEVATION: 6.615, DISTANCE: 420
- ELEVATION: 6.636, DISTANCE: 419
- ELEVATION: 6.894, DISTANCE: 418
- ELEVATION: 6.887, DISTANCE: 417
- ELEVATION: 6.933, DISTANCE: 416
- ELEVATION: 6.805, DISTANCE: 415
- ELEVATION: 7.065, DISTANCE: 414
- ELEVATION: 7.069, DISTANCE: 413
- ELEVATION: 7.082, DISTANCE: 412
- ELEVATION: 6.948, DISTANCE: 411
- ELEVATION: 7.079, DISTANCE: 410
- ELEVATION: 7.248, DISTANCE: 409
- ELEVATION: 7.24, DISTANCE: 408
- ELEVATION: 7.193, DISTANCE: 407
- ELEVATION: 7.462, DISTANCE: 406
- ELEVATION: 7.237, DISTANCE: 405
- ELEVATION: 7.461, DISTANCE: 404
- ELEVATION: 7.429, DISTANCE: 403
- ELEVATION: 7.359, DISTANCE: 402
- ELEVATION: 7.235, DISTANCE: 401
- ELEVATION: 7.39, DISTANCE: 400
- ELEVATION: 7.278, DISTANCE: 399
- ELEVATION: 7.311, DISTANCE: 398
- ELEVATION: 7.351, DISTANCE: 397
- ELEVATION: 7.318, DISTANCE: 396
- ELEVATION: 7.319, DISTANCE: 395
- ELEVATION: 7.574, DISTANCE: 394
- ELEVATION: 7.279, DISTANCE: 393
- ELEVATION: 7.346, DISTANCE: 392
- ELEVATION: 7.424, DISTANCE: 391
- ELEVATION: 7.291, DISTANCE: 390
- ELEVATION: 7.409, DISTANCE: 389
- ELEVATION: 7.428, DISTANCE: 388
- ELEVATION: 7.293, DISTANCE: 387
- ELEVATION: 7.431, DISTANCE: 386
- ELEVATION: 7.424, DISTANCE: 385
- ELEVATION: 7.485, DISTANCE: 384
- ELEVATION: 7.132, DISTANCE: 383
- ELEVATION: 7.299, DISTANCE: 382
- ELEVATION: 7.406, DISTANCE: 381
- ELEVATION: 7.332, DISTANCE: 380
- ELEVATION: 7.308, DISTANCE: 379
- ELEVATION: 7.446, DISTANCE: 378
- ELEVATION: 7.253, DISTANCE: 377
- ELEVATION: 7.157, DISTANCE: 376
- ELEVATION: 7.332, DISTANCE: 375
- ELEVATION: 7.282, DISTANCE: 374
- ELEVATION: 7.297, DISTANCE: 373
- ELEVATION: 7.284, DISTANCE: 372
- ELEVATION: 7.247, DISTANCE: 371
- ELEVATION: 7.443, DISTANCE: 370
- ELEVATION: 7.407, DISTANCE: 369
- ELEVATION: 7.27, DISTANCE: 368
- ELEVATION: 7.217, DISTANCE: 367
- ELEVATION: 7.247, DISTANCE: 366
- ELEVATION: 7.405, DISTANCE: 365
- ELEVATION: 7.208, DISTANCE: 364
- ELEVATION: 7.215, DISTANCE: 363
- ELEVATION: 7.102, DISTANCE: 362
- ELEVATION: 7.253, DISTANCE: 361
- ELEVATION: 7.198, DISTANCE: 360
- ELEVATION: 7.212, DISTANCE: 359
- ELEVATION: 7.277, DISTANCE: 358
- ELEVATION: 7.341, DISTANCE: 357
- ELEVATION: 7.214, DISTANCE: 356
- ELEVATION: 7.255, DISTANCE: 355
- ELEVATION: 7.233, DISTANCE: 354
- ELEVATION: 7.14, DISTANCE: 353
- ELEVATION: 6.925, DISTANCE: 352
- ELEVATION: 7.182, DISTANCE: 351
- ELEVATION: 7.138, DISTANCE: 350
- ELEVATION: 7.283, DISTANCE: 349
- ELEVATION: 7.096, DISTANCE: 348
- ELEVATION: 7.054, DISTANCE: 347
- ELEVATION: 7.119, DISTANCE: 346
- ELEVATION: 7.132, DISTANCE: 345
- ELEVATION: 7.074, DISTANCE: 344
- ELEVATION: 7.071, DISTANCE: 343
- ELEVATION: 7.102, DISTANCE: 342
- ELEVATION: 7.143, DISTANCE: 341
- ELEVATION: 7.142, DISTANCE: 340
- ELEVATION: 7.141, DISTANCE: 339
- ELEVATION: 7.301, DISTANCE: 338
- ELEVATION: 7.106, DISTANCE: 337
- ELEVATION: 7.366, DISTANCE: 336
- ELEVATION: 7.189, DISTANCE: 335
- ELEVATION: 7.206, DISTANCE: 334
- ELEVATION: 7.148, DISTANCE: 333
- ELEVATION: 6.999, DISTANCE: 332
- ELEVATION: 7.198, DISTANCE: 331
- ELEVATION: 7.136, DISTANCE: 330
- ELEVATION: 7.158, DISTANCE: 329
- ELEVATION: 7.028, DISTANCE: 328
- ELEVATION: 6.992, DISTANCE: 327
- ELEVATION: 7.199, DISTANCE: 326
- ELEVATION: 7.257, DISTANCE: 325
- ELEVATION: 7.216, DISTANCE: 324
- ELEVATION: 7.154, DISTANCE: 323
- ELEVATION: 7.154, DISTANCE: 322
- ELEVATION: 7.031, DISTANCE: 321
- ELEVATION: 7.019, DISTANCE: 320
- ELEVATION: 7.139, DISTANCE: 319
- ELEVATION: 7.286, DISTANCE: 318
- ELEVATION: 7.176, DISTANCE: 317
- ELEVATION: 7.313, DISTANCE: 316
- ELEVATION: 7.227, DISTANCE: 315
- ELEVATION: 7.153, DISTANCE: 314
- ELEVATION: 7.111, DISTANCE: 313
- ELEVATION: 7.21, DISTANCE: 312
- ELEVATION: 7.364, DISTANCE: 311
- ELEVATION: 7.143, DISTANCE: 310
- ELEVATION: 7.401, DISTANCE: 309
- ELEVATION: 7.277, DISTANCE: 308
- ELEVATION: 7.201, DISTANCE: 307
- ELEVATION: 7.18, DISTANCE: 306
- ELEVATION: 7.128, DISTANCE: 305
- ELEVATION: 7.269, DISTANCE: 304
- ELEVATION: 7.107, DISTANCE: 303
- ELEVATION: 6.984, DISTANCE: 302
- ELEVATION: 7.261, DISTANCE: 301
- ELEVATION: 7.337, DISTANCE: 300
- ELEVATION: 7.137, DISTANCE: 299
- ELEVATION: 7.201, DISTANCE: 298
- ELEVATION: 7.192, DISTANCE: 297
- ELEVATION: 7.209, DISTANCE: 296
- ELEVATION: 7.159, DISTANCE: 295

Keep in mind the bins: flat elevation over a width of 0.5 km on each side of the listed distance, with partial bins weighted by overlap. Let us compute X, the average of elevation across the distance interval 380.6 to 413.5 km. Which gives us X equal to 7.31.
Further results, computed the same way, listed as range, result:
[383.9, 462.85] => 6.81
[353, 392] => 7.3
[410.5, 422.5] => 6.85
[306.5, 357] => 7.17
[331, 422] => 7.21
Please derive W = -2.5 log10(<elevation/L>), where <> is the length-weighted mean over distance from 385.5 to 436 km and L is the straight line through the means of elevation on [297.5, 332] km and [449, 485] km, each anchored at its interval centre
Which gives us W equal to 0.08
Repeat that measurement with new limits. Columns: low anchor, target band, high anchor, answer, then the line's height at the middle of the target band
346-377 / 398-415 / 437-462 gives -0.04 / 6.95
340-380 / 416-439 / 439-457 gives 0.09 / 6.72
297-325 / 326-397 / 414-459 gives -0.06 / 6.88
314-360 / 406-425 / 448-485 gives 0.07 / 7.35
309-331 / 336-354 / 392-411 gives 0.01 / 7.21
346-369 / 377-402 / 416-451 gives -0.09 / 6.79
